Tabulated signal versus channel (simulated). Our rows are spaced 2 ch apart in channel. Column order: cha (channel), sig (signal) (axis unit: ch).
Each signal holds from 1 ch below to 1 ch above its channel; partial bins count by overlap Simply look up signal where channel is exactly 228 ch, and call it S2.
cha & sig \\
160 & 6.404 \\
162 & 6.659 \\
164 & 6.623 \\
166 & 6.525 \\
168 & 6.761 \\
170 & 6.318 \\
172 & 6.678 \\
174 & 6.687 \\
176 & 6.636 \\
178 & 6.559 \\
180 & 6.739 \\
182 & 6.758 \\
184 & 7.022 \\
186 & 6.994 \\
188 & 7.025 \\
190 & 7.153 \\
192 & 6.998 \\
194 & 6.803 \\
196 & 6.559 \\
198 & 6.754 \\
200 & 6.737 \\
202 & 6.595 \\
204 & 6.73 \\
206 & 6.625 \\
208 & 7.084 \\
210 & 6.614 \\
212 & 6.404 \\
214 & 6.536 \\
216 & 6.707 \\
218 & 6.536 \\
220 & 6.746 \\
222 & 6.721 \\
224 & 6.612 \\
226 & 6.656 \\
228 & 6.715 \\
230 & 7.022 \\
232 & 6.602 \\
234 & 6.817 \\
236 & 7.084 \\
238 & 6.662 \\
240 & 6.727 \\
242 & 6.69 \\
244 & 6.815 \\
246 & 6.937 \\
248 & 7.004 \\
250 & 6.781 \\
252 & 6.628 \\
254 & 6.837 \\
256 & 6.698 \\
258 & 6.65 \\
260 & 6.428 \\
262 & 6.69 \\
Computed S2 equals 6.715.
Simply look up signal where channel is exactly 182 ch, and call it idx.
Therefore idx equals 6.758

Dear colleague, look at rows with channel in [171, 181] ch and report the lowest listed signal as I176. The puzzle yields 6.559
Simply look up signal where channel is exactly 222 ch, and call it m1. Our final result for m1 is 6.721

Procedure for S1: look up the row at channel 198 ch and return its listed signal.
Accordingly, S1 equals 6.754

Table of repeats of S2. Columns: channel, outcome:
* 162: 6.659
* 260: 6.428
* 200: 6.737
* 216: 6.707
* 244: 6.815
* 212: 6.404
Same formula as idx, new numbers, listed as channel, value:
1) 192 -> 6.998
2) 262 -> 6.69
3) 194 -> 6.803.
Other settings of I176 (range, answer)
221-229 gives 6.612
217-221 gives 6.536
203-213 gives 6.404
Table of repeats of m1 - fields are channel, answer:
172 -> 6.678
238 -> 6.662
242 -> 6.69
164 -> 6.623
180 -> 6.739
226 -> 6.656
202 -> 6.595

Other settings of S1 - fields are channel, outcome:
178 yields 6.559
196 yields 6.559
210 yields 6.614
